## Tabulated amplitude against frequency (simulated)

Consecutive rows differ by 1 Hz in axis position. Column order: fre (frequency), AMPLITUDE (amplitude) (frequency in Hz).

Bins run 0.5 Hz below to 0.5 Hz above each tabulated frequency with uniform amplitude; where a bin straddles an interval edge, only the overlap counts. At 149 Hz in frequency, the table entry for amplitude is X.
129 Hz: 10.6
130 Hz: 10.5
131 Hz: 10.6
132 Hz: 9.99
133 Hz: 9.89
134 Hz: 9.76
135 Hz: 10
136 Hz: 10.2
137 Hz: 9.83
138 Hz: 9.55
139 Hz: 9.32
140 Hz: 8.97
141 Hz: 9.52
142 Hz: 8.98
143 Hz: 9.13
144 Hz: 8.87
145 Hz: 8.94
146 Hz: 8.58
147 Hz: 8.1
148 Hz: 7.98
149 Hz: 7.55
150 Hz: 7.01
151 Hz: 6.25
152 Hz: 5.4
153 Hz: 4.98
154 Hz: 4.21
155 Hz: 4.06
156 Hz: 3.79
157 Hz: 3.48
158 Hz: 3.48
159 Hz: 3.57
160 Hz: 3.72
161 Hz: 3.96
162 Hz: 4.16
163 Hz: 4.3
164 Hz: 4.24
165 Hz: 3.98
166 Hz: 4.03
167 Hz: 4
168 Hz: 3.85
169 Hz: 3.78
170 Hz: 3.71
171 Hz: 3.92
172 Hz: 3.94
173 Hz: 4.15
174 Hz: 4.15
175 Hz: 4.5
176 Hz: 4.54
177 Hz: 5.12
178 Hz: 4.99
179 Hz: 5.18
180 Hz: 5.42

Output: 7.55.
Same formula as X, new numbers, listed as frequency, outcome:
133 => 9.89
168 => 3.85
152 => 5.4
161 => 3.96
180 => 5.42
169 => 3.78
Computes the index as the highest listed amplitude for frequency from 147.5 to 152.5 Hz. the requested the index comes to 7.98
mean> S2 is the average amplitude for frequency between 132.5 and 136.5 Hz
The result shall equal 9.96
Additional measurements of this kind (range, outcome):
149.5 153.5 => 5.91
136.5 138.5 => 9.69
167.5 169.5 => 3.81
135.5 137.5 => 10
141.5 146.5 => 8.9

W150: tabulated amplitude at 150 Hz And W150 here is 7.01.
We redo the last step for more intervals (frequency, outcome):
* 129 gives 10.6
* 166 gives 4.03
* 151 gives 6.25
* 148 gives 7.98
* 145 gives 8.94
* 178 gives 4.99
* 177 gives 5.12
